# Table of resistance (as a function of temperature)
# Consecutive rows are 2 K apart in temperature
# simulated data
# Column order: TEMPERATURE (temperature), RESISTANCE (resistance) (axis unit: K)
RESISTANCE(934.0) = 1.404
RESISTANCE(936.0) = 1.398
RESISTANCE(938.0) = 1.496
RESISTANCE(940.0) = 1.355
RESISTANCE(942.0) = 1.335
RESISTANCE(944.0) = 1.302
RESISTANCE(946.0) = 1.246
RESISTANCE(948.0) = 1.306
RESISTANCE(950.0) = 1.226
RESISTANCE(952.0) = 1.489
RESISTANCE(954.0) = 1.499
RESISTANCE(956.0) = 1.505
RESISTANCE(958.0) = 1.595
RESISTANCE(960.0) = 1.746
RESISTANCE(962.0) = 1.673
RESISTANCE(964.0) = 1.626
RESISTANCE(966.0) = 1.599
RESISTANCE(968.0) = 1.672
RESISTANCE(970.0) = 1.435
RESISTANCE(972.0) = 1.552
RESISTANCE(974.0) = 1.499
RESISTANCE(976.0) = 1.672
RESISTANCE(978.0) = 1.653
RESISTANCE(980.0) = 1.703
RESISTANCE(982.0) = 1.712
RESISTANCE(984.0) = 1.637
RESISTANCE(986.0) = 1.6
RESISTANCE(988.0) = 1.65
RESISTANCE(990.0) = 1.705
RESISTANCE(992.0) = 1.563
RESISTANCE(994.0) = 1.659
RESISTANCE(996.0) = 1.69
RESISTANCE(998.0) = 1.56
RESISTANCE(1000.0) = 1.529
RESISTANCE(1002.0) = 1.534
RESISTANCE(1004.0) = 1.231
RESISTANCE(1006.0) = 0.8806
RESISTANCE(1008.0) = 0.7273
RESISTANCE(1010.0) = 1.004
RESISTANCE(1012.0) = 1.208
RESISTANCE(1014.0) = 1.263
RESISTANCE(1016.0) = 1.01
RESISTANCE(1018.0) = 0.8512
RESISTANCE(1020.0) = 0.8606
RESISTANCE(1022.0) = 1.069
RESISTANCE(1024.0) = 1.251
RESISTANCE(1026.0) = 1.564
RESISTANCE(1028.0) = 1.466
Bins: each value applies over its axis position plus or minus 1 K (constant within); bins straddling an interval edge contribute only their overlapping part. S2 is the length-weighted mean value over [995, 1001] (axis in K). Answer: 1.59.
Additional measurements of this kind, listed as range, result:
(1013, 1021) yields 0.996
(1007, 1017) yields 1.04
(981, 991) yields 1.66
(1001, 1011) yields 1.08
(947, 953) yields 1.34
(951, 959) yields 1.52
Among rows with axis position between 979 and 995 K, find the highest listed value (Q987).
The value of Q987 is 1.712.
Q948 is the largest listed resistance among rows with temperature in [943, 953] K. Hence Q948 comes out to 1.489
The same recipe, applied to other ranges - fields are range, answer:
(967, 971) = 1.672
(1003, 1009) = 1.231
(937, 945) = 1.496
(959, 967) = 1.746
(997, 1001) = 1.56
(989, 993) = 1.705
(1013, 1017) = 1.263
